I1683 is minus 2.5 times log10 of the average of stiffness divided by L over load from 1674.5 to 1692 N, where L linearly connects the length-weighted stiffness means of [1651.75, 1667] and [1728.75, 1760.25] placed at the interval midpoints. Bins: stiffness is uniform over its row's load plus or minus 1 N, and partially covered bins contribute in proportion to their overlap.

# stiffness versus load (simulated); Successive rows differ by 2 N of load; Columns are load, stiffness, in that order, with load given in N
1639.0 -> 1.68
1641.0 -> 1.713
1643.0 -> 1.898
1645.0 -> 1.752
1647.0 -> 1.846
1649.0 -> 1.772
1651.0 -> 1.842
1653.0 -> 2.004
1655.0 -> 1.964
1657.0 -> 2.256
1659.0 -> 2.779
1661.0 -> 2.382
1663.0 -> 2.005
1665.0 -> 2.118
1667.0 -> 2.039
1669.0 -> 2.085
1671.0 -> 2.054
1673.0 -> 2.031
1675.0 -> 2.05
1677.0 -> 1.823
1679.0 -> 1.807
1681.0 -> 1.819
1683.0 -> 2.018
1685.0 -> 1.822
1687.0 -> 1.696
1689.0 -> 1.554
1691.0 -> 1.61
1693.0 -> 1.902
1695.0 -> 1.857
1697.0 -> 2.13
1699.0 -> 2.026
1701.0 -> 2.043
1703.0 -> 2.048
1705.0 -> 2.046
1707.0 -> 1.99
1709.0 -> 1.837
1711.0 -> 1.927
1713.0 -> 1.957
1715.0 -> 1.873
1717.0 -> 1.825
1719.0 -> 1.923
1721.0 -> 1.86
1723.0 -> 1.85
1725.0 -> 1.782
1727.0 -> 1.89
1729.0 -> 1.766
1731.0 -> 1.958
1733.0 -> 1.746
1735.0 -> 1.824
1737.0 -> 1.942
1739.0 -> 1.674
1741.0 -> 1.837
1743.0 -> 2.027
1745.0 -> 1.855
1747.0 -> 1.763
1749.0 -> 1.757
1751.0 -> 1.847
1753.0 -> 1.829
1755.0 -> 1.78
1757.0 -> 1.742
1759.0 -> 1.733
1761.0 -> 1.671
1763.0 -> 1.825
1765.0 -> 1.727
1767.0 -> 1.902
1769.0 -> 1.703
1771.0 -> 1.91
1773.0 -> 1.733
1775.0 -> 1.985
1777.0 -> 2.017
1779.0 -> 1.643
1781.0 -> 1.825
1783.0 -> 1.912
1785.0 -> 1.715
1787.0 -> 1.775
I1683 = 0.17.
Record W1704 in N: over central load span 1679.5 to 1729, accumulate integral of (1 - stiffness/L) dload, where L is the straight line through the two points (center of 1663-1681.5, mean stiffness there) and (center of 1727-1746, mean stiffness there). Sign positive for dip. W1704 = 0.9 N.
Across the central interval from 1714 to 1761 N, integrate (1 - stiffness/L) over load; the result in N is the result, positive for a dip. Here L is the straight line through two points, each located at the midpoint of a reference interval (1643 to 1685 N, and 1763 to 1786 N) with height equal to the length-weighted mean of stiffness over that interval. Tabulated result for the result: 1.5 N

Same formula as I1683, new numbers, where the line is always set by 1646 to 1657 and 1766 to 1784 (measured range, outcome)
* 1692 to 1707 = -0.06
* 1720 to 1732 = 0.01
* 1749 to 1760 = 0.05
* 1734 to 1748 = 0.01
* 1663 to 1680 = -0.05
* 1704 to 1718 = -0.02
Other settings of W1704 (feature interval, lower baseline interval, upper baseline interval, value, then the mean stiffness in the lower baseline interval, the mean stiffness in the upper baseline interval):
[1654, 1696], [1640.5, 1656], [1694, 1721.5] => -1.9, 1.85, 1.95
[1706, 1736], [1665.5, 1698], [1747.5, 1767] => -0.6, 1.9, 1.77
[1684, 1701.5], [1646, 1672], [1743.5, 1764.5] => 1.2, 2.09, 1.78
